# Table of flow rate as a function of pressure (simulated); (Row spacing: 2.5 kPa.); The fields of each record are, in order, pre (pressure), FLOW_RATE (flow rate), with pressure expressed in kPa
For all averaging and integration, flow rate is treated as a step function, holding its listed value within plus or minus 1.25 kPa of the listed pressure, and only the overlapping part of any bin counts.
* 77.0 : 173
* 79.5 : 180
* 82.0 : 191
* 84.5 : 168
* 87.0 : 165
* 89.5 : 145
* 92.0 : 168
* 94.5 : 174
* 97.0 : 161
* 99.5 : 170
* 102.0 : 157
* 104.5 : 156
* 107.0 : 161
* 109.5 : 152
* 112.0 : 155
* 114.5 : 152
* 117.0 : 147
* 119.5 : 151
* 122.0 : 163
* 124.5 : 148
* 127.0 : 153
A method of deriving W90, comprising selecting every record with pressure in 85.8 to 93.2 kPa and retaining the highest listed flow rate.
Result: 168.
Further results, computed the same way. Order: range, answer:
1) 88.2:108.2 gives 174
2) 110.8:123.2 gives 163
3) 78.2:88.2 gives 191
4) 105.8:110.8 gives 161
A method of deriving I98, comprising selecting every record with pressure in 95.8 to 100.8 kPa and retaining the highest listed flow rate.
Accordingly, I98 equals 170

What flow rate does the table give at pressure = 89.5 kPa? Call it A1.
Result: 145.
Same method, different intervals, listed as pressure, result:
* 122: 163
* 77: 173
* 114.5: 152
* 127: 153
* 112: 155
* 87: 165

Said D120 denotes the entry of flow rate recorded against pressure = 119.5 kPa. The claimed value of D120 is 151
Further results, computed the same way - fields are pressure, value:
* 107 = 161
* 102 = 157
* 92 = 168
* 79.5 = 180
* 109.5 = 152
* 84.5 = 168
